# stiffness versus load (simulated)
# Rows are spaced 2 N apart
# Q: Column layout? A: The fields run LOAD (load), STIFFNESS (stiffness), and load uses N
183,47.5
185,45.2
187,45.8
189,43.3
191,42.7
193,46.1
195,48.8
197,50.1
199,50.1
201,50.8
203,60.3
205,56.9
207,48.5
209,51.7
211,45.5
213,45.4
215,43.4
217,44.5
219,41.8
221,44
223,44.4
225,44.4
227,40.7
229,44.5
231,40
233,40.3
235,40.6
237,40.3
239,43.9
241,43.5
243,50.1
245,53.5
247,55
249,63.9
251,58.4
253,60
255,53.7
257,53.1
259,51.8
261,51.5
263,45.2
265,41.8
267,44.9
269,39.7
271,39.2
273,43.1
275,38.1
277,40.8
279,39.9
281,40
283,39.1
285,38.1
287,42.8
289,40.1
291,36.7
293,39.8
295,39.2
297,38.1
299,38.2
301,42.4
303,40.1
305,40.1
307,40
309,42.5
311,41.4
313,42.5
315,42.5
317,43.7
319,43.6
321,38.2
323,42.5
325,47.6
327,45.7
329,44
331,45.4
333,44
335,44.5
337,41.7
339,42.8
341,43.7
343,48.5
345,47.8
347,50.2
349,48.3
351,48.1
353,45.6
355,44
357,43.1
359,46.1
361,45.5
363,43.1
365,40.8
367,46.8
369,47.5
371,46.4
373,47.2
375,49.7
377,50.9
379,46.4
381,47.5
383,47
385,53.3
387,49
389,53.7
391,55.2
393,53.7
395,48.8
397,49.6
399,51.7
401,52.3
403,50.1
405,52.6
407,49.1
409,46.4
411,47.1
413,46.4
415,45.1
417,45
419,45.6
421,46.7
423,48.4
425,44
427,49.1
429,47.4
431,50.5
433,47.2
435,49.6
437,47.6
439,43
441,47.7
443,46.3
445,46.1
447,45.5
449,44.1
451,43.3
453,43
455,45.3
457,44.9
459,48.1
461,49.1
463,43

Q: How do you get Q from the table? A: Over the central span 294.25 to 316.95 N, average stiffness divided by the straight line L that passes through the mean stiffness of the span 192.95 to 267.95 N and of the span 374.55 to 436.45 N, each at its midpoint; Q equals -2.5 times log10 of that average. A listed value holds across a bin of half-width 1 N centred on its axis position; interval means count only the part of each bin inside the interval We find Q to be 0.190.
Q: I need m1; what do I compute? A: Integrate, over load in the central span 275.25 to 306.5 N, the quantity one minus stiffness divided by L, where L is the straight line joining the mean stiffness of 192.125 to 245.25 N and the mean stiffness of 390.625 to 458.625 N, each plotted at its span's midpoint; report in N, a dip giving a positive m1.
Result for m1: 4.7 N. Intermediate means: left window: 46.3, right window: 47.5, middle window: 39.7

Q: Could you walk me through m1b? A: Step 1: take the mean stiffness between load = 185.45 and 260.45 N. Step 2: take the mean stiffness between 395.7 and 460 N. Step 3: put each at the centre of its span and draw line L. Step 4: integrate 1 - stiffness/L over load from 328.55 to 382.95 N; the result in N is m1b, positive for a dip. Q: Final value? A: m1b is 1.78 N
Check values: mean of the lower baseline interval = 48.2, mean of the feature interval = 45.9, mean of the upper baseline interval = 47.2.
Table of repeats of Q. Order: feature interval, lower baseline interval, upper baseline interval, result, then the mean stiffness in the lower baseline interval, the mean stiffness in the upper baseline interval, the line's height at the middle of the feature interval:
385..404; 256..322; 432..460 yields -0.162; 41.8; 45.8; 44.5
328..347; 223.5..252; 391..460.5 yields 0.054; 47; 47.5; 47.3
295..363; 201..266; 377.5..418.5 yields 0.125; 48.2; 49.5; 49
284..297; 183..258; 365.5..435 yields 0.222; 48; 48.7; 48.3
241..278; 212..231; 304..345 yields -0.130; 43.5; 43.4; 43.4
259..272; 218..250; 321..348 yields 0.027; 45.7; 45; 45.5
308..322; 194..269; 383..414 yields 0.173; 48.2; 50.5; 49.3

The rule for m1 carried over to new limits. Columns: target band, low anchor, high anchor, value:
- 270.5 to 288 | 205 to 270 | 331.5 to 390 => 2.6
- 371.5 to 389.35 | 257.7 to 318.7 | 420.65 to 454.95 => -1.9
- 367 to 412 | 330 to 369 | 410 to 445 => -3.5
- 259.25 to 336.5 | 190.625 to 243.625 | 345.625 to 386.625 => 7.7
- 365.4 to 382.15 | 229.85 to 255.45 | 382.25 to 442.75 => 0.5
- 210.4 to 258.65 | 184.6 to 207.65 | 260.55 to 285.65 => -2.4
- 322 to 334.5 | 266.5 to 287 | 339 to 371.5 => -0.3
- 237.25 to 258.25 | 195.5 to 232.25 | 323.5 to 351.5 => -2.8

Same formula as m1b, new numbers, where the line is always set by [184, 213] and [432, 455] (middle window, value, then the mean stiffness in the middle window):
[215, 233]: 2.1 N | 42.9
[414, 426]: 0.1 N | 45.8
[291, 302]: 1.9 N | 39.3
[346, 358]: 0.1 N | 46.6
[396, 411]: -1.2 N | 50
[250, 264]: -1.5 N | 53.4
